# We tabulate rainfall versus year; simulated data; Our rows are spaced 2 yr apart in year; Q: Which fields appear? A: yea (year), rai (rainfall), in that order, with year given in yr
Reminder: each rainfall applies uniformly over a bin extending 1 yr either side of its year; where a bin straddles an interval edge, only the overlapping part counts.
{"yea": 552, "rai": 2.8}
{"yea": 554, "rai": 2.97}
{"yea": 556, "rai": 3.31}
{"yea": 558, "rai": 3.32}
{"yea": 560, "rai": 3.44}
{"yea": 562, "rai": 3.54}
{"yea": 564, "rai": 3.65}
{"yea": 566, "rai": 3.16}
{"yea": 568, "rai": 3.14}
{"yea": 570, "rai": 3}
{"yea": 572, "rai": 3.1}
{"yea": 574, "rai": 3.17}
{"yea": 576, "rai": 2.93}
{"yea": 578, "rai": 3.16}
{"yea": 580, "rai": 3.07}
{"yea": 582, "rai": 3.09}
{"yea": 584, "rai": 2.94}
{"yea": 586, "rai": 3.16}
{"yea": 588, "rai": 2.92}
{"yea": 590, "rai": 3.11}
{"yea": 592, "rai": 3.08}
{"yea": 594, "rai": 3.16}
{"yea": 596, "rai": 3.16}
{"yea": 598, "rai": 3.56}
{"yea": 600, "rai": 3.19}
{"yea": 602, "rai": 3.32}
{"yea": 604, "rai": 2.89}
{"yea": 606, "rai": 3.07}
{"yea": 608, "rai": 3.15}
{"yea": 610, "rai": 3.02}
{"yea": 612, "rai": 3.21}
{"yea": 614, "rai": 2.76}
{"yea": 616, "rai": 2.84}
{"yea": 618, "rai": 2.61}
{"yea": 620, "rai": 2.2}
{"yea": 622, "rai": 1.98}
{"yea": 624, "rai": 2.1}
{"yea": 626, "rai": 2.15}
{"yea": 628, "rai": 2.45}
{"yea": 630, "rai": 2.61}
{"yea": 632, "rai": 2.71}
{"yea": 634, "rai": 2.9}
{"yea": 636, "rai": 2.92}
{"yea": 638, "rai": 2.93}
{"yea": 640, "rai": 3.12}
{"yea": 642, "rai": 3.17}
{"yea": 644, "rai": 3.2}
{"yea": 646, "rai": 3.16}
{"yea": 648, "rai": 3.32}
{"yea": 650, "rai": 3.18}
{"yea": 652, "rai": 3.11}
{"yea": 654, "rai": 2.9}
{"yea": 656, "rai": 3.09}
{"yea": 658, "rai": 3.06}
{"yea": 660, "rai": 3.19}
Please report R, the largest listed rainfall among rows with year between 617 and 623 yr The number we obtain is 2.61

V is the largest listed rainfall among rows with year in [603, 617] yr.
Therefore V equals 3.21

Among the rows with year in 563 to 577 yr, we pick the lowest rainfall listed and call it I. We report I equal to 2.93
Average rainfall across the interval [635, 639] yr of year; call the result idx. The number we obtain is 2.92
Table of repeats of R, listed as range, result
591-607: 3.56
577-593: 3.16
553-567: 3.65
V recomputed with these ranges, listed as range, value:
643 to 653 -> 3.32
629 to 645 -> 3.2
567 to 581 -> 3.17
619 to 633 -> 2.71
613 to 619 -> 2.84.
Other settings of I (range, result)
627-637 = 2.45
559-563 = 3.44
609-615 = 2.76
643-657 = 2.9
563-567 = 3.16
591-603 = 3.08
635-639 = 2.92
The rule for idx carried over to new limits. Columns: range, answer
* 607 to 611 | 3.08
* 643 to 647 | 3.18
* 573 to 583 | 3.08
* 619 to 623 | 2.09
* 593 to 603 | 3.28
